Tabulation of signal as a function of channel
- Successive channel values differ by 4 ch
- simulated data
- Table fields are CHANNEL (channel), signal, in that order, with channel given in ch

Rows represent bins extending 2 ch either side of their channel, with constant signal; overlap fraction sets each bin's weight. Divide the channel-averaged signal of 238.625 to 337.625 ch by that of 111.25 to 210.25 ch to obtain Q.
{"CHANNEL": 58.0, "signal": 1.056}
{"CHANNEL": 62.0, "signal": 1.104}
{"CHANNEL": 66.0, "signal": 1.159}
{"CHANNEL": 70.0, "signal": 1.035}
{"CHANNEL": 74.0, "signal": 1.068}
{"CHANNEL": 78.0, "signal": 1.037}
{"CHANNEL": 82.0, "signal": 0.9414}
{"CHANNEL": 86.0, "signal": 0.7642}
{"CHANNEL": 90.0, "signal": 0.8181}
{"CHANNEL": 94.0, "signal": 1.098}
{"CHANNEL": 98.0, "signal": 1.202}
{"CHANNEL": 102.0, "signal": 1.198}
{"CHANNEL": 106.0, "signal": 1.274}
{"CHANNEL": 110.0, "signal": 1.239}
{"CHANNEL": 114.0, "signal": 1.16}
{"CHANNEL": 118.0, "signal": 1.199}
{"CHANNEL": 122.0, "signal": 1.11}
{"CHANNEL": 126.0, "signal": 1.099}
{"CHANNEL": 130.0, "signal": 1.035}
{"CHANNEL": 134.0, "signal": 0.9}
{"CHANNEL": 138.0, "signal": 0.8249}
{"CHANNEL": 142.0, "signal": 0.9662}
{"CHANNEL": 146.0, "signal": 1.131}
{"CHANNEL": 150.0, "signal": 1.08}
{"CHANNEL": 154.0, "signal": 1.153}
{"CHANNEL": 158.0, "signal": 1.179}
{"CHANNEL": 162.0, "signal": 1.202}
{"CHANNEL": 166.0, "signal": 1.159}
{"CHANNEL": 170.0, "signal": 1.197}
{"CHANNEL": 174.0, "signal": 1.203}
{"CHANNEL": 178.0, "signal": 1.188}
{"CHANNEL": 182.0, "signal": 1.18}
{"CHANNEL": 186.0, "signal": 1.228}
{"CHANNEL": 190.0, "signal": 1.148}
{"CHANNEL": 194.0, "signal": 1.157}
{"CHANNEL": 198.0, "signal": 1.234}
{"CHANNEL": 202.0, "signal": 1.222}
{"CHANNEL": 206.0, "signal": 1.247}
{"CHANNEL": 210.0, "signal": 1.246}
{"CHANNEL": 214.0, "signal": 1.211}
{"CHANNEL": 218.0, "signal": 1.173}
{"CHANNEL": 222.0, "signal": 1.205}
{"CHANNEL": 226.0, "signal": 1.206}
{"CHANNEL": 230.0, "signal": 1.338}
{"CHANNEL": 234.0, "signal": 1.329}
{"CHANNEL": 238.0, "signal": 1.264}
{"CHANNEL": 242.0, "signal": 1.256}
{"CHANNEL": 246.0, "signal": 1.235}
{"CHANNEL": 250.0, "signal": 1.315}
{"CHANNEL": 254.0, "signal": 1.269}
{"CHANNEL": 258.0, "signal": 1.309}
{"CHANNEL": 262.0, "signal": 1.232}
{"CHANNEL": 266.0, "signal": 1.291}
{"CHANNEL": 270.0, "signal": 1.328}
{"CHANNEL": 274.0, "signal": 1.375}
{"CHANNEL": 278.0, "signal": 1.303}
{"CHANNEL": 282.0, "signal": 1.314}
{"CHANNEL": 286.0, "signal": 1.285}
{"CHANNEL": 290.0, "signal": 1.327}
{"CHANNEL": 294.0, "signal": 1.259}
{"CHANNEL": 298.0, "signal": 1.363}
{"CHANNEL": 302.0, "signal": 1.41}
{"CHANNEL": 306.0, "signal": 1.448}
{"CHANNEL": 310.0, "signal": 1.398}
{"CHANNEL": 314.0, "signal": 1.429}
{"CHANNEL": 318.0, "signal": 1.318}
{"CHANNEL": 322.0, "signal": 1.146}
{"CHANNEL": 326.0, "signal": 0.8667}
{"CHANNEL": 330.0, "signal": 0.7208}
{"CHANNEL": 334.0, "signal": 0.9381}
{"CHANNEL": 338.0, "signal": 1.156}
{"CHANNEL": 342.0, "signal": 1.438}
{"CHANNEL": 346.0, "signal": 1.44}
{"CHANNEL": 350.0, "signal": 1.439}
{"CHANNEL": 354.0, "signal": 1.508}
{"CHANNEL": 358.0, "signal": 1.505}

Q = 1.1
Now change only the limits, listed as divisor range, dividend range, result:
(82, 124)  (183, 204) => 1.09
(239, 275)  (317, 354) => 0.91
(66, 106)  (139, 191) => 1.11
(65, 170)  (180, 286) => 1.16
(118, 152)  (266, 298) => 1.28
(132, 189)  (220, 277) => 1.15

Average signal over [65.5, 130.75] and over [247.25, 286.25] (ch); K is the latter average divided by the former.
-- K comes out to 1.20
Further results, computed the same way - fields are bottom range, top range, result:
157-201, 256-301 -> 1.10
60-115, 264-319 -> 1.25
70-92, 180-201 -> 1.27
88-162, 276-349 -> 1.15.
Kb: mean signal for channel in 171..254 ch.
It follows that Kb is 1.23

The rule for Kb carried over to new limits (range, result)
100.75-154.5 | 1.09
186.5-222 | 1.21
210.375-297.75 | 1.28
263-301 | 1.32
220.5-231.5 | 1.25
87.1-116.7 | 1.13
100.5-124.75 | 1.19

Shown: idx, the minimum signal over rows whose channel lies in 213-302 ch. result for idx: 1.173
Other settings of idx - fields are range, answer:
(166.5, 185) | 1.18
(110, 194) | 0.8249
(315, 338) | 0.7208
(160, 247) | 1.148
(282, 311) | 1.259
